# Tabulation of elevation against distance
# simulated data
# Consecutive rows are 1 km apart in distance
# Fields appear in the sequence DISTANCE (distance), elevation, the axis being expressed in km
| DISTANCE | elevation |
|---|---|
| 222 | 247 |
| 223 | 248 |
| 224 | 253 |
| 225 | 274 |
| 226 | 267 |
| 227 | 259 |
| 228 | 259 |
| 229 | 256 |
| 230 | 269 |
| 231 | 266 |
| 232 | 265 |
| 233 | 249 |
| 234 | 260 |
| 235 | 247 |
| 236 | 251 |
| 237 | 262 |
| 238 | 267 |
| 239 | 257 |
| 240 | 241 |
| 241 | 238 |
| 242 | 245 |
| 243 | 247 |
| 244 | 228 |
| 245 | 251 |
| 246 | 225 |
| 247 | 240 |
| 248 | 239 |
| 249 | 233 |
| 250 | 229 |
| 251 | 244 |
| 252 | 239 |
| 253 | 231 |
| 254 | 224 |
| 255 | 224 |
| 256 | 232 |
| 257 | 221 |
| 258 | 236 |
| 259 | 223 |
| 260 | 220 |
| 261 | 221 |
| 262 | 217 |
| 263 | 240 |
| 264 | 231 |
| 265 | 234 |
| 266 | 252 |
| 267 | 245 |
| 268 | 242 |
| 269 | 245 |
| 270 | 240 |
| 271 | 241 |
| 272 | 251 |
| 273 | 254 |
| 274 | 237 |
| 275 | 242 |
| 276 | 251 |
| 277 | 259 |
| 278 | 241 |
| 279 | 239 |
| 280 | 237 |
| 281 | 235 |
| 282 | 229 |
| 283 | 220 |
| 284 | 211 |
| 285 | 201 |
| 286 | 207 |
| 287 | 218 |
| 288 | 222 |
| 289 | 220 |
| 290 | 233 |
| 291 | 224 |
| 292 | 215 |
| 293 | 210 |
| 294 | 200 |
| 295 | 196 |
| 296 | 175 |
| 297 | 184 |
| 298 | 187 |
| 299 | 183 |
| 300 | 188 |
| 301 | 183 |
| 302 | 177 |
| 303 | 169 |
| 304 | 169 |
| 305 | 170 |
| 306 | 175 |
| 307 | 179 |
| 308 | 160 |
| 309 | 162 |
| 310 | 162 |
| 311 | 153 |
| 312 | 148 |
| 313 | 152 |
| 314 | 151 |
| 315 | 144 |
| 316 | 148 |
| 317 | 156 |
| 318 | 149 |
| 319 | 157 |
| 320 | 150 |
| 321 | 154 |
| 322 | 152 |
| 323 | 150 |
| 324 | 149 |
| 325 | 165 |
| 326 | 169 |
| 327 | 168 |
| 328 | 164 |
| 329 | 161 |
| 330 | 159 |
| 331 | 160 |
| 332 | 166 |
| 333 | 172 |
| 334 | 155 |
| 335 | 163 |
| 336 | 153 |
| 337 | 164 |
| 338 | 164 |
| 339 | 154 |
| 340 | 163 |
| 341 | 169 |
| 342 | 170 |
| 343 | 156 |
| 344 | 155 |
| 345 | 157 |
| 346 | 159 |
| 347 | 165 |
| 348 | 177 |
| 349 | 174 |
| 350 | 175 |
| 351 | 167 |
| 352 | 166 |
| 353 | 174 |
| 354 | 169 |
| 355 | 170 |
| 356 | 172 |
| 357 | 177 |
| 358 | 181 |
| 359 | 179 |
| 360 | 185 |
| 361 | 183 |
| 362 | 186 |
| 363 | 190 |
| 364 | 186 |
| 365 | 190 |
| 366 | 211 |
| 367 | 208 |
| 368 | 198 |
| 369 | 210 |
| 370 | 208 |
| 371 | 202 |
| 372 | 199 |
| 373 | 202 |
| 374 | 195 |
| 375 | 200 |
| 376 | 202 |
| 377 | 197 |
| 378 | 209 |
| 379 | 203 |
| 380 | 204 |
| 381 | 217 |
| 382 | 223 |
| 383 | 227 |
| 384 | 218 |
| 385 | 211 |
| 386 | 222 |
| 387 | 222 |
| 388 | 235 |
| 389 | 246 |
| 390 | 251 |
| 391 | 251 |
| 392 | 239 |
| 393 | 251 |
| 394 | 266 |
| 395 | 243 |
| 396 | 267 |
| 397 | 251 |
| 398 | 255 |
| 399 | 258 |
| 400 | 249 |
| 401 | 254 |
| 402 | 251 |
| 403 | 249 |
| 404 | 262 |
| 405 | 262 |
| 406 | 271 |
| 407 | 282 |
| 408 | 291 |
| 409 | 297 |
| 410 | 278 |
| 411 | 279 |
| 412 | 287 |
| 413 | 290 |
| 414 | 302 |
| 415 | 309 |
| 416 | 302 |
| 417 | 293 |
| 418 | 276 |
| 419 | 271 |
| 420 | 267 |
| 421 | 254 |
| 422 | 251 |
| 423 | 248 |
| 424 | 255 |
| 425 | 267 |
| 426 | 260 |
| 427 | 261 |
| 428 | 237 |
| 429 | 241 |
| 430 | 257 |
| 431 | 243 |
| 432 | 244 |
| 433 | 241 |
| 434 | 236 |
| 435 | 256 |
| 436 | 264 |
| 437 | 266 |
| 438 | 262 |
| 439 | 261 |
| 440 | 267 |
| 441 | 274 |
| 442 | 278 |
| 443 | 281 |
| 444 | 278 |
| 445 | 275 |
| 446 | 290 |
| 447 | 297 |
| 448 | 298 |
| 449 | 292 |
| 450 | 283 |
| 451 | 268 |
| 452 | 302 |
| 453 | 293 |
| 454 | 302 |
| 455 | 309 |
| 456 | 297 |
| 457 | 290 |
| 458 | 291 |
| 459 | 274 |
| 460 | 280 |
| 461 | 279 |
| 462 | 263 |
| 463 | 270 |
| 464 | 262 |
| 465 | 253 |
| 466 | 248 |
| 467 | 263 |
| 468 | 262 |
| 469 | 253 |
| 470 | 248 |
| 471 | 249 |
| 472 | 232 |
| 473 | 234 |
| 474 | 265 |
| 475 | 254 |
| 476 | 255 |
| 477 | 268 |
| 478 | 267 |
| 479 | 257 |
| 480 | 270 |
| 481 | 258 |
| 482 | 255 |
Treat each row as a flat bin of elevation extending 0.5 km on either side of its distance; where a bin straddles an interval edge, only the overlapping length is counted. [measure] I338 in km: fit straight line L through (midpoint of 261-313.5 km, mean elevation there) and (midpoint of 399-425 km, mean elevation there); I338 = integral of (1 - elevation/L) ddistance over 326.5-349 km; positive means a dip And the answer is 6.9 km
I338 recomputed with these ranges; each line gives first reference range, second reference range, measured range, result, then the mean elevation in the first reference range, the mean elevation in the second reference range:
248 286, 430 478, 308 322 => 5.2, 234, 269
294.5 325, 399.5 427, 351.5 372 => 2.9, 164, 272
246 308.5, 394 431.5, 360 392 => 5.6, 219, 267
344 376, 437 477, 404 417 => -3.2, 184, 272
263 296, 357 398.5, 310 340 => 8.9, 230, 215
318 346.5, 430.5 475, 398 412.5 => -2.7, 160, 270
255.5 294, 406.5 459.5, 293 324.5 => 9.7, 231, 275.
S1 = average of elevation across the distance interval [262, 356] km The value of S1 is 188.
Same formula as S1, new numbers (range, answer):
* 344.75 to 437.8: 230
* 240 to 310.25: 220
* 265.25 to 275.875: 245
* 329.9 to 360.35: 167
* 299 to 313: 169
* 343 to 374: 182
